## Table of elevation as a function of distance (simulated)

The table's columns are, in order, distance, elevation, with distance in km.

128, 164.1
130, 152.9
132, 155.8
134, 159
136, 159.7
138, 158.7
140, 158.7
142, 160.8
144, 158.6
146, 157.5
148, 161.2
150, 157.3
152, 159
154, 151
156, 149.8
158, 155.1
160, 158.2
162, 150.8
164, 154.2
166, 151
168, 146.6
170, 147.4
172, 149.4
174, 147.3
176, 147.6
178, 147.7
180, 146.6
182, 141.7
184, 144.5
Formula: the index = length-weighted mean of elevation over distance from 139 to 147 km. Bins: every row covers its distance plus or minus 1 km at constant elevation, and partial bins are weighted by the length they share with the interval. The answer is 159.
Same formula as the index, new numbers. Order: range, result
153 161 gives 154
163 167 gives 153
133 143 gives 159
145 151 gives 159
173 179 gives 148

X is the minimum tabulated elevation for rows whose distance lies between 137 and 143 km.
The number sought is 158.7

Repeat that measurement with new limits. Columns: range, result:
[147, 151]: 157.3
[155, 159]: 149.8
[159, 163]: 150.8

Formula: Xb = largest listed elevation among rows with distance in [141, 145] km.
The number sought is 160.8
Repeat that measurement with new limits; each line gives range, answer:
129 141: 159.7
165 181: 151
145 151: 161.2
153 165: 158.2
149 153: 159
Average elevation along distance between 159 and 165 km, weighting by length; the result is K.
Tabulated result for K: 154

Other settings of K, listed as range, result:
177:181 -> 147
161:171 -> 150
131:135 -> 157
